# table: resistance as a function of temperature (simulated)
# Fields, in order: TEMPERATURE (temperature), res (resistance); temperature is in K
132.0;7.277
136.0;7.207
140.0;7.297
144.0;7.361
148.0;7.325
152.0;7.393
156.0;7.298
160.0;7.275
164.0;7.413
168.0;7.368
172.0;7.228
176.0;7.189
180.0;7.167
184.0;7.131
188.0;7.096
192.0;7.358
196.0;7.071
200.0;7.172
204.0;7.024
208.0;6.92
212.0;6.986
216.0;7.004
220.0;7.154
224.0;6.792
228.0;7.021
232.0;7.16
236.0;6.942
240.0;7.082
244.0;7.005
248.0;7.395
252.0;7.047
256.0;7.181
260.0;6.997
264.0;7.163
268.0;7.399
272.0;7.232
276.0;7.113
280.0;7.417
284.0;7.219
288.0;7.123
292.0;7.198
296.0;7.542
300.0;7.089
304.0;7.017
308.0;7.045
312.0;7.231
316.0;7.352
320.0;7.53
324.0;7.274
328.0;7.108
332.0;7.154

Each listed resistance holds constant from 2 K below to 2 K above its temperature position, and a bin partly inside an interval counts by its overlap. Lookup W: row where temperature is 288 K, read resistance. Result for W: 7.123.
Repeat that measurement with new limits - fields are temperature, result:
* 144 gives 7.361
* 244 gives 7.005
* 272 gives 7.232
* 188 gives 7.096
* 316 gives 7.352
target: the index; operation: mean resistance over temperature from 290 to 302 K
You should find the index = 7.28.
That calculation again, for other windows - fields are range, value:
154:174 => 7.32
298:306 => 7.05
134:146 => 7.29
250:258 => 7.11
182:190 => 7.11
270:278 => 7.17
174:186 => 7.16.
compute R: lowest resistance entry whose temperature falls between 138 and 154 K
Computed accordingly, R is 7.297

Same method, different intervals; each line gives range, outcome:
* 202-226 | 6.792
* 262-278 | 7.113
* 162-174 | 7.228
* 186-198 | 7.071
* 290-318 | 7.017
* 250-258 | 7.047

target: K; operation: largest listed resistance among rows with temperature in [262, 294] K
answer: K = 7.417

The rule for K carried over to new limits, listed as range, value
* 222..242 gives 7.16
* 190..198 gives 7.358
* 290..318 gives 7.542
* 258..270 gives 7.399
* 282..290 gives 7.219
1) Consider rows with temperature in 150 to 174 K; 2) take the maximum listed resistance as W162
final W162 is 7.413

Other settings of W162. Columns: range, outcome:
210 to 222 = 7.154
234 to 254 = 7.395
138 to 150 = 7.361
